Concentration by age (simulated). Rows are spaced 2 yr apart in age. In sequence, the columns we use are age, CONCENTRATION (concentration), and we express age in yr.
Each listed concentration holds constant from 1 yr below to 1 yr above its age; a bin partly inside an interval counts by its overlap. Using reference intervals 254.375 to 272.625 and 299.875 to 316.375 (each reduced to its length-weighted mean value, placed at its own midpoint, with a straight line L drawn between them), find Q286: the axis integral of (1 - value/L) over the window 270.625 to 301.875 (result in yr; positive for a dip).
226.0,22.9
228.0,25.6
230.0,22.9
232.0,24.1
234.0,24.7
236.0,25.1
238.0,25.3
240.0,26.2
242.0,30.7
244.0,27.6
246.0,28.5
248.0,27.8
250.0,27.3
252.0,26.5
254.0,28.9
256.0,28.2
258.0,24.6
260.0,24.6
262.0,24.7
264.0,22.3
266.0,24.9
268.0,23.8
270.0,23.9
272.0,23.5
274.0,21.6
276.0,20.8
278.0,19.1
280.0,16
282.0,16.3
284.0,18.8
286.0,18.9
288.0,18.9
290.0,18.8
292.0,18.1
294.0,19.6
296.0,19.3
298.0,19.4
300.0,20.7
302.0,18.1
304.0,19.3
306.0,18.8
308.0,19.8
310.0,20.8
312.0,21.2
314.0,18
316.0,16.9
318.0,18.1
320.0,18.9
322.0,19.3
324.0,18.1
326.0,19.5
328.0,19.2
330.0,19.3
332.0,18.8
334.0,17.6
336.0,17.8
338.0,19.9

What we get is 3.7 yr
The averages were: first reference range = 24.7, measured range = 19.3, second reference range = 19.3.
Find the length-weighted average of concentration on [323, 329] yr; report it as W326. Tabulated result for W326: 18.9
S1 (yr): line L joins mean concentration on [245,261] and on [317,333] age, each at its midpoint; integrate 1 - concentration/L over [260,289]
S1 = 4.2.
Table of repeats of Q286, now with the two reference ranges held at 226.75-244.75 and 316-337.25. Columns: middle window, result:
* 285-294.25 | 1.2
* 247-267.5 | -1.6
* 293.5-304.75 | 0.7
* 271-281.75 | 1.3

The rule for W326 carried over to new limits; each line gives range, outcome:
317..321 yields 18.5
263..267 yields 23.6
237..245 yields 27.4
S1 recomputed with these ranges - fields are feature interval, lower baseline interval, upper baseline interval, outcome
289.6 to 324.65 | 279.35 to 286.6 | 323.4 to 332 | -1.46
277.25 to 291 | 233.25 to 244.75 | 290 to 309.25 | 1.95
